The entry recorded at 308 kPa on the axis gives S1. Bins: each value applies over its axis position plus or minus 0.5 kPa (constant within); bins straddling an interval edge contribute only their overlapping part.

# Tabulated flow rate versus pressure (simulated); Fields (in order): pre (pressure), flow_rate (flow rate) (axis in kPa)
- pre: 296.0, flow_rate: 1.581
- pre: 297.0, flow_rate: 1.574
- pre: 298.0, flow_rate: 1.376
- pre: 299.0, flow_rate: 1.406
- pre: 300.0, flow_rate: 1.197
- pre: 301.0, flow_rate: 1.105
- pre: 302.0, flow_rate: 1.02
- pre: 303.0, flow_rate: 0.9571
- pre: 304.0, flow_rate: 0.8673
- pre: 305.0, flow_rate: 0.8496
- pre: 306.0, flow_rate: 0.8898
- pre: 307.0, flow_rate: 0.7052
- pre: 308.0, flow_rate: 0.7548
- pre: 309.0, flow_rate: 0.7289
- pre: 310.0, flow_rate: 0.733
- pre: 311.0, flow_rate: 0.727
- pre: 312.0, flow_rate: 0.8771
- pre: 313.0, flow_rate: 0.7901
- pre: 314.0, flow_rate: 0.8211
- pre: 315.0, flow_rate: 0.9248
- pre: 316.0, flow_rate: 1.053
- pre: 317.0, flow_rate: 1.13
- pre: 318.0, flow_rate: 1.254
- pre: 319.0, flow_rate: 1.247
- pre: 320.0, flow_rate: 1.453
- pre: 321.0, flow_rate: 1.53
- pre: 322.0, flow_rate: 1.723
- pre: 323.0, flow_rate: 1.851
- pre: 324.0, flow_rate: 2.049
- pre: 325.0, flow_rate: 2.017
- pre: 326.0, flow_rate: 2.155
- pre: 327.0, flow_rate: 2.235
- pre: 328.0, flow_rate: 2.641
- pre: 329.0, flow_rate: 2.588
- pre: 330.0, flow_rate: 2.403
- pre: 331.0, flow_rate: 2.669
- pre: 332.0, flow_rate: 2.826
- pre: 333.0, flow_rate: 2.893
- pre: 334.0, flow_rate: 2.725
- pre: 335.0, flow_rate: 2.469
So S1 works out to 0.7548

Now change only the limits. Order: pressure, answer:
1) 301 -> 1.105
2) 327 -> 2.235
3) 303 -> 0.9571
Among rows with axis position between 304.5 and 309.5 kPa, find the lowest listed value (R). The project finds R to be 0.7052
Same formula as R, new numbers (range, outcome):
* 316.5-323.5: 1.13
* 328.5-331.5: 2.403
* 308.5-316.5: 0.727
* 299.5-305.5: 0.8496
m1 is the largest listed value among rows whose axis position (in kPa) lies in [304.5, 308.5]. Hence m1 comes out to 0.8898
